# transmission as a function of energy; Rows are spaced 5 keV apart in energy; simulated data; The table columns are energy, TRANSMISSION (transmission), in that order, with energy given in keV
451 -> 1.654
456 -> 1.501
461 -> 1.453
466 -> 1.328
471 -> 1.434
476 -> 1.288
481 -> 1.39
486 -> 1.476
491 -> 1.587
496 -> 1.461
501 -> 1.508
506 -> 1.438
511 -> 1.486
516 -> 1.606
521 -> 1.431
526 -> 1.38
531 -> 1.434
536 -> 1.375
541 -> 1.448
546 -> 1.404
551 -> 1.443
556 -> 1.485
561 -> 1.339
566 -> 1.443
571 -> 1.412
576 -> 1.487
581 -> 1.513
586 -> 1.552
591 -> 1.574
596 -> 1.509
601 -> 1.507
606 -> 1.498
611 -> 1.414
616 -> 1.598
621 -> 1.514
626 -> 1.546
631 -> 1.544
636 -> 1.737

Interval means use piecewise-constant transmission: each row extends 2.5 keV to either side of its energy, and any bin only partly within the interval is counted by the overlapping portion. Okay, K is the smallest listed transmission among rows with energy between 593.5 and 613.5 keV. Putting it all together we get 1.414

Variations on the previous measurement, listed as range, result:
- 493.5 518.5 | 1.438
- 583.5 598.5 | 1.509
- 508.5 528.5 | 1.38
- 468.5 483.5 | 1.288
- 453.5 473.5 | 1.328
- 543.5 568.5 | 1.339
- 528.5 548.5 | 1.375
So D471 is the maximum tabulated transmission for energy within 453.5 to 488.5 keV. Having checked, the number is 1.501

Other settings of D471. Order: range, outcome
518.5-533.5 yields 1.434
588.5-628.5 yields 1.598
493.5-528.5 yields 1.606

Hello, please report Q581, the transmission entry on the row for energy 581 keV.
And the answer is 1.513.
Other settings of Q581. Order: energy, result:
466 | 1.328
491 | 1.587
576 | 1.487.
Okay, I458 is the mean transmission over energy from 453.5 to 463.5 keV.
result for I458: 1.48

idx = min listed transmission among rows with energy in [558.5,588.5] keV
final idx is 1.339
